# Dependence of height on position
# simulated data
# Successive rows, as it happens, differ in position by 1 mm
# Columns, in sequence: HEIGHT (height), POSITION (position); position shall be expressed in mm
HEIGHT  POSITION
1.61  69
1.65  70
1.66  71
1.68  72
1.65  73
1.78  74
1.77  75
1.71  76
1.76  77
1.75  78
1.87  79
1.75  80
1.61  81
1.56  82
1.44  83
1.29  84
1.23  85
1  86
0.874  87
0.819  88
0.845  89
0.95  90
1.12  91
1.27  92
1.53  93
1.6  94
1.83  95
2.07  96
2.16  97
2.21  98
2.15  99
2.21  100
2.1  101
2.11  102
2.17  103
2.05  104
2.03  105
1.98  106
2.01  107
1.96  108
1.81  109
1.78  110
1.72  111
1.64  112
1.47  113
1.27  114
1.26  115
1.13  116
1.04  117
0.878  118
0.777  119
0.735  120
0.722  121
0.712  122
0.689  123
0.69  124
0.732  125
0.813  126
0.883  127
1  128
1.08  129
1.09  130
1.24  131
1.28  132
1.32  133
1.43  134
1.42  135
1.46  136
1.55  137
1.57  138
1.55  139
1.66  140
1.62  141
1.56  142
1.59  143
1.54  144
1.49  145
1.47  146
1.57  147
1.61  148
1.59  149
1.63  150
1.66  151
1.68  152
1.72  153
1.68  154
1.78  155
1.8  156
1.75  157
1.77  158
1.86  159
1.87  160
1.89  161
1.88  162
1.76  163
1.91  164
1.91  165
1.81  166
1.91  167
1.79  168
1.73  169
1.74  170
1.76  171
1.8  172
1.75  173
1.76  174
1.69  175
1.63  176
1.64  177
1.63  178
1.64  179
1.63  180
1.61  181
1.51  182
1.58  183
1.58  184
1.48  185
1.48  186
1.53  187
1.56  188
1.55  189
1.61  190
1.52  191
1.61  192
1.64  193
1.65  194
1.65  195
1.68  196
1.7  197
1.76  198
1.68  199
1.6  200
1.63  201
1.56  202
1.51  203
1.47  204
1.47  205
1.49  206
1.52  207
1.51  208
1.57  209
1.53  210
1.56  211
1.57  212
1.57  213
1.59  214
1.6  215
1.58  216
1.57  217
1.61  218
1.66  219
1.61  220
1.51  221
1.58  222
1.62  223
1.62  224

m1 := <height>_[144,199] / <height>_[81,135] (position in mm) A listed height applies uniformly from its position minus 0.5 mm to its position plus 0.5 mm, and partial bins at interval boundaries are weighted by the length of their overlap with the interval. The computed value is 1.21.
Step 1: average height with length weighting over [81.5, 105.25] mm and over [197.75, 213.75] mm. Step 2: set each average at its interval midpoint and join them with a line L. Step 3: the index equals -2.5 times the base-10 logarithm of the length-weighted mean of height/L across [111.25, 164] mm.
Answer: 0.14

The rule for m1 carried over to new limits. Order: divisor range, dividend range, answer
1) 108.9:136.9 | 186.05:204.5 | 1.40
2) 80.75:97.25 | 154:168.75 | 1.36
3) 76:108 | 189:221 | 0.96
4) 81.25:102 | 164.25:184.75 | 1.12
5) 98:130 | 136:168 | 1.20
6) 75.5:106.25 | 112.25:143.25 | 0.71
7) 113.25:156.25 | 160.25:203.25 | 1.29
